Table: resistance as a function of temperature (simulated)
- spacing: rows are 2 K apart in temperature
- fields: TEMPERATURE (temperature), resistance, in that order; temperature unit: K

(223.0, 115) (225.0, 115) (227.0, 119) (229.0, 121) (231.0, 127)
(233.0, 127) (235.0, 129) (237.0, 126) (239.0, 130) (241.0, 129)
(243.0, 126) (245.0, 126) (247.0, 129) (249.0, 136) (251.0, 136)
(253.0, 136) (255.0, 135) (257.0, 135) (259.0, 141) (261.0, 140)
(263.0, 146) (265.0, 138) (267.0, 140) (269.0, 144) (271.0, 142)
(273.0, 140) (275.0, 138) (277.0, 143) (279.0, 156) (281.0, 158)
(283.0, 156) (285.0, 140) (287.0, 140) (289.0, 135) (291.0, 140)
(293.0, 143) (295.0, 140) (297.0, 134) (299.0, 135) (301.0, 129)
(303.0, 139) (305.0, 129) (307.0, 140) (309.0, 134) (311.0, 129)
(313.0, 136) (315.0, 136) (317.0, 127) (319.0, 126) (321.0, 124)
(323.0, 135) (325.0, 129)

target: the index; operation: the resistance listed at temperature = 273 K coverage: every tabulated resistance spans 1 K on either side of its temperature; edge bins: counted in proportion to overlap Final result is 140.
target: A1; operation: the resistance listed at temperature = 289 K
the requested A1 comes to 135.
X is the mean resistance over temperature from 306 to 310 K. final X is 137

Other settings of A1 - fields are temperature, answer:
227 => 119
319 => 126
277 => 143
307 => 140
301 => 129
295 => 140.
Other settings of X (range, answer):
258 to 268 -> 141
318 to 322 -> 125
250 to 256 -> 136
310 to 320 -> 131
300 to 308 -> 134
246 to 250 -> 132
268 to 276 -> 141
